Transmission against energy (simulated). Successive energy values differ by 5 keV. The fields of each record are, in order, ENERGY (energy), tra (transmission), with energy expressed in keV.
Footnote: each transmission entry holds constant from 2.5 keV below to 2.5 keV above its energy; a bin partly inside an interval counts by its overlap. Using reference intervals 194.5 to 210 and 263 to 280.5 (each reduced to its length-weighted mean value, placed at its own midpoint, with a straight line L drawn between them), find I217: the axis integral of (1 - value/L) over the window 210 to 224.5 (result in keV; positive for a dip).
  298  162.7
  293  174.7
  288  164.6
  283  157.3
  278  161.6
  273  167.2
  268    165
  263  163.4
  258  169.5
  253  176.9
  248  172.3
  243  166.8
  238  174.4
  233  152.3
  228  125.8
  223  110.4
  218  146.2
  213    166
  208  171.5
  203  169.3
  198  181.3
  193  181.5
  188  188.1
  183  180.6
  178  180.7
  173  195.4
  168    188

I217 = 2.4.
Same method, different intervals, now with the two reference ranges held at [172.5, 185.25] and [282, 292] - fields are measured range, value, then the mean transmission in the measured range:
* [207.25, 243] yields 5.2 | 150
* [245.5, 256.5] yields -0.2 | 174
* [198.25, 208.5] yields 0.4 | 173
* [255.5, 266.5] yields 0.1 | 166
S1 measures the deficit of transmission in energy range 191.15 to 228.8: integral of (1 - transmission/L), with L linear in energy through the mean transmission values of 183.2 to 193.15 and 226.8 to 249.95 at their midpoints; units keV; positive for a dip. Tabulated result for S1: 3.7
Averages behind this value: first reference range 185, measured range 157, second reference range 160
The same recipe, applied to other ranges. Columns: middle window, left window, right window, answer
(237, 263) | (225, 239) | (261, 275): -2.5 keV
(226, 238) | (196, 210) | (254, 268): 1.7 keV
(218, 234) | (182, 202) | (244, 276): 4.1 keV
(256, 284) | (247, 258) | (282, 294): 0.9 keV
